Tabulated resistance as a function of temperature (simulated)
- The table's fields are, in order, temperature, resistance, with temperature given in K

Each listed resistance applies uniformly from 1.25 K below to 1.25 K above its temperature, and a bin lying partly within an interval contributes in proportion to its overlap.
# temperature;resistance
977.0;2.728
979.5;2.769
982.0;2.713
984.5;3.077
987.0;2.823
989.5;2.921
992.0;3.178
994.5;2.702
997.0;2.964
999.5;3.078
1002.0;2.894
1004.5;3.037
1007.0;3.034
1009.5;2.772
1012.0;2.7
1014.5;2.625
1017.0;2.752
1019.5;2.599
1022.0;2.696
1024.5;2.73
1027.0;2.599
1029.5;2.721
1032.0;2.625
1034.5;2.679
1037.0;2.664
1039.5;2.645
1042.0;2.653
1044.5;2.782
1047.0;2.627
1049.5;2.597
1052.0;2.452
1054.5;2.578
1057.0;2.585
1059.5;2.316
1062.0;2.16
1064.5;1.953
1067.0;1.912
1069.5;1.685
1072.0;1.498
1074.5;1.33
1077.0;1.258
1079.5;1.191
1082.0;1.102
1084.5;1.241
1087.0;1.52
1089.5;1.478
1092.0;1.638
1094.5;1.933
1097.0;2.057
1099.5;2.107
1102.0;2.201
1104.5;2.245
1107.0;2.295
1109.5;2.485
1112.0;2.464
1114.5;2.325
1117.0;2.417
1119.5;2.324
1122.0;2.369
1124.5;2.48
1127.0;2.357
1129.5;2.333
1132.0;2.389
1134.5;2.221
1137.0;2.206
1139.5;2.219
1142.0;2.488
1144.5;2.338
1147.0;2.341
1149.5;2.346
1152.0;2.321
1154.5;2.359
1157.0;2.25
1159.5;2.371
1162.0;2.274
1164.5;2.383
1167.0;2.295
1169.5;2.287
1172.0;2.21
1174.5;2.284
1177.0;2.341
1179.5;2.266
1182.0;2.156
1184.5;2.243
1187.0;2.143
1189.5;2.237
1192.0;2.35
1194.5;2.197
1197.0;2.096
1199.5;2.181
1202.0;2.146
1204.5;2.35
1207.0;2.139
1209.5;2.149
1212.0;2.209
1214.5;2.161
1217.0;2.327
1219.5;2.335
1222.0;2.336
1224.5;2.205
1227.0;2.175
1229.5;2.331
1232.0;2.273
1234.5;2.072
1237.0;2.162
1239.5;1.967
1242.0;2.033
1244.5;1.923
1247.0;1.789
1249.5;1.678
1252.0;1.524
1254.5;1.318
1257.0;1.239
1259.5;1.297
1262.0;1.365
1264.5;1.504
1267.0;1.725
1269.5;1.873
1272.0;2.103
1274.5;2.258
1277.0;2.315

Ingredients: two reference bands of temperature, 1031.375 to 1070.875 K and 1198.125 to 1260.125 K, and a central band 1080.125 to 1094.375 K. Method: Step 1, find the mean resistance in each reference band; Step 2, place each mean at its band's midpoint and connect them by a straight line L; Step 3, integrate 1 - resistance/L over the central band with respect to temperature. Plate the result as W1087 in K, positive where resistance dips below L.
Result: 5.6 K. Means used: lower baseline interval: 2.43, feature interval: 1.43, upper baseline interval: 2.02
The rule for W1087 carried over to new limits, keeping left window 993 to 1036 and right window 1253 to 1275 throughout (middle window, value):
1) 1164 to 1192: -3.4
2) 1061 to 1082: 7.8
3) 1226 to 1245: -4.1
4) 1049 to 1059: 0.2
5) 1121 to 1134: -0.7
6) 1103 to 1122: -0.4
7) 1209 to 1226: -3.9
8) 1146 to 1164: -1.7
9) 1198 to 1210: -1.9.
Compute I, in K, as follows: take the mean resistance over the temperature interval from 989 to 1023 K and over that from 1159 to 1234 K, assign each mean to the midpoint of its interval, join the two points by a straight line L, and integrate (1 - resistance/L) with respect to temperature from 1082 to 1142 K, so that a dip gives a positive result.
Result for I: 9.04 K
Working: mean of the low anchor 2.85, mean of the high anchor 2.25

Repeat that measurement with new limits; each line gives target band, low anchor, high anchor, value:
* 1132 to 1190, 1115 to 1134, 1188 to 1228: 0.5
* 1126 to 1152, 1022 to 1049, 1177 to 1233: 0.8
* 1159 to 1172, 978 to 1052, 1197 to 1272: -0.5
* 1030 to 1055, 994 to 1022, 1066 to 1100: -4.4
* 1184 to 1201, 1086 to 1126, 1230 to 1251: -1.3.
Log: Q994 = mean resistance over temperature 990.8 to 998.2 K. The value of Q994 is 2.95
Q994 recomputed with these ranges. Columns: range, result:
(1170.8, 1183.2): 2.25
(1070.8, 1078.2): 1.36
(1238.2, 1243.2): 2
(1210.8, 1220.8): 2.26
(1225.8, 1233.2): 2.26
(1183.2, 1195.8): 2.23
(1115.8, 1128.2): 2.39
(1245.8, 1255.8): 1.57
